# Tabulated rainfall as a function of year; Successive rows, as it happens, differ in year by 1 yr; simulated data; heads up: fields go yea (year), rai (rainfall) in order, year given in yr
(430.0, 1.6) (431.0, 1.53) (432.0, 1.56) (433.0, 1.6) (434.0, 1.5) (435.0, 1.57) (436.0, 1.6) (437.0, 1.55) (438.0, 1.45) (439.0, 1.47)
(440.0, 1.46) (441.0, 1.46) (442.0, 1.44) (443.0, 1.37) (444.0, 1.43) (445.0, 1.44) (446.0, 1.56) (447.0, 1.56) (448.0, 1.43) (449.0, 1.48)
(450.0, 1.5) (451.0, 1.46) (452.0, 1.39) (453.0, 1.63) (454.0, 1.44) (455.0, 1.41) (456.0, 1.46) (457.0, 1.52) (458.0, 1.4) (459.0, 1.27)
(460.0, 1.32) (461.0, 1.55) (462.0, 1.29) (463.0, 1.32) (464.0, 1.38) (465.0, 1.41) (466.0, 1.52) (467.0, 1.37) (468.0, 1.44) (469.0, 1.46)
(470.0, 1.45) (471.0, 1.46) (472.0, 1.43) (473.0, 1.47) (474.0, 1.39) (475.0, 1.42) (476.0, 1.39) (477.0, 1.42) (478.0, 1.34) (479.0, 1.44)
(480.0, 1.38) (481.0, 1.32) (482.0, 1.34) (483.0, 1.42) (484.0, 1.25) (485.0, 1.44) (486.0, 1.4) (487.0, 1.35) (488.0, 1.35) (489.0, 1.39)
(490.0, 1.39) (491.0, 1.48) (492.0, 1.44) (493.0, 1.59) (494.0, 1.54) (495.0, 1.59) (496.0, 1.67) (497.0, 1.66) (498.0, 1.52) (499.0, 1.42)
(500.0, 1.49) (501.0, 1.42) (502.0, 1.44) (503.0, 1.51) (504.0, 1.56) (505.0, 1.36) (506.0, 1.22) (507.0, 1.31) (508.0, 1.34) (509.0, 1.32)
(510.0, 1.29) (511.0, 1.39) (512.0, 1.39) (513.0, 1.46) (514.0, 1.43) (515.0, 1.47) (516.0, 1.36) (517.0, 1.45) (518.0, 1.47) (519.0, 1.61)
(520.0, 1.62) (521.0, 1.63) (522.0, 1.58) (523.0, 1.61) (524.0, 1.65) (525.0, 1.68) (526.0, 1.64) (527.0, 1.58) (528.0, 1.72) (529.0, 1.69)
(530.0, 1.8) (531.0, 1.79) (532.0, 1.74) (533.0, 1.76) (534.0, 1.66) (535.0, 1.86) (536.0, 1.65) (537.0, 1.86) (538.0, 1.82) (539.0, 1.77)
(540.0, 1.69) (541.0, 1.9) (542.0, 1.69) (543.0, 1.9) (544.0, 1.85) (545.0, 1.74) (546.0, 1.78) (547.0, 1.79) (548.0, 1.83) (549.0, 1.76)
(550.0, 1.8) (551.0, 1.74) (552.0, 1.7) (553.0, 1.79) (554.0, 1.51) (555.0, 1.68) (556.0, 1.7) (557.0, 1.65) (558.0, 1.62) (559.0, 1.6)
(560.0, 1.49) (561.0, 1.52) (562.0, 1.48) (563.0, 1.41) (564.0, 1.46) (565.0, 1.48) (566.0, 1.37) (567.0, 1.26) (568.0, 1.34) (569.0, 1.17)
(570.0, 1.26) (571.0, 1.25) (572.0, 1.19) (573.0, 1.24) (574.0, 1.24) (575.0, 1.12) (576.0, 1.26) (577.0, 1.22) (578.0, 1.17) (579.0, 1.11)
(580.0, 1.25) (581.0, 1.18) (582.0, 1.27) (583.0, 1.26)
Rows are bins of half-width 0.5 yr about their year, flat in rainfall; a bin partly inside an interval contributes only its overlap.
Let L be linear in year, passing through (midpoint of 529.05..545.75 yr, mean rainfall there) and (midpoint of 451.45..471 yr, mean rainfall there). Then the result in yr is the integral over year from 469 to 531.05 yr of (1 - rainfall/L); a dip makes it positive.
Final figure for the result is 5.1 yr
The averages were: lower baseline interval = 1.42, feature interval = 1.47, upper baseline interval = 1.78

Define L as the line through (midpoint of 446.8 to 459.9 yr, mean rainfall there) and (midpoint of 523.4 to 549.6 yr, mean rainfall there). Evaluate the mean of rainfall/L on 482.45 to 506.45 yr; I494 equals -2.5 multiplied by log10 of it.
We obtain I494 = 0.104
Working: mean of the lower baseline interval 1.45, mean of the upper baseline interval 1.75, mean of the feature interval 1.45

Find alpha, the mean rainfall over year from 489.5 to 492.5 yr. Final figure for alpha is 1.44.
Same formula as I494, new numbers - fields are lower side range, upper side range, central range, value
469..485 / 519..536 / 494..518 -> 0.09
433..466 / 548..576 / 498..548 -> -0.09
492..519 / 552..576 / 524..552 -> -0.22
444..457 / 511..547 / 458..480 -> 0.09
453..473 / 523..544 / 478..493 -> 0.10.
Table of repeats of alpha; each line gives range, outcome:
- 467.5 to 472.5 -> 1.45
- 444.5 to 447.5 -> 1.52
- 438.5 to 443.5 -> 1.44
